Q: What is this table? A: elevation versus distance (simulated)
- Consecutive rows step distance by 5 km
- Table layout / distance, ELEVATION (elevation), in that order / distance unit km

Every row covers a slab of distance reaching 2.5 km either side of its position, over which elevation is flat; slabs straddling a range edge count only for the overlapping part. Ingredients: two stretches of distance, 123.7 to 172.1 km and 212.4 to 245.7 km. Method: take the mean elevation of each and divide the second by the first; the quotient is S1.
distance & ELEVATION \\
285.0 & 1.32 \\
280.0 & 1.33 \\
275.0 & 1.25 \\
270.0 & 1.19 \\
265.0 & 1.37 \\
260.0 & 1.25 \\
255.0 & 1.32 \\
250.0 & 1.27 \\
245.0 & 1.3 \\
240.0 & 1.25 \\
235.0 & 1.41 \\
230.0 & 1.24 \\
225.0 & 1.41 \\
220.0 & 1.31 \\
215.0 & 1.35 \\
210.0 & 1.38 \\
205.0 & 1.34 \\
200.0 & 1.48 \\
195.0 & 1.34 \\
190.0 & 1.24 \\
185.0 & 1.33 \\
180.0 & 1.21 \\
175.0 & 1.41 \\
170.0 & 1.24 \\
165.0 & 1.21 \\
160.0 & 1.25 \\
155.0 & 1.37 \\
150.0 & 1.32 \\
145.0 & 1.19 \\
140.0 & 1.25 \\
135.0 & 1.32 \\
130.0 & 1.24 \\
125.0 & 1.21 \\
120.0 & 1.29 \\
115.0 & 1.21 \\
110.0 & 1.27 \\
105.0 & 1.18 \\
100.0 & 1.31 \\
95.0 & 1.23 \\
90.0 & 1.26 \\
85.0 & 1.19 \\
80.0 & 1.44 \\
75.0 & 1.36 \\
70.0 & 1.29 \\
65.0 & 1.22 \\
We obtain 1.1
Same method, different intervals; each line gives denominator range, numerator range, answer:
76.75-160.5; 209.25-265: 1.04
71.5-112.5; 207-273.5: 1.02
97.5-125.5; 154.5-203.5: 1.05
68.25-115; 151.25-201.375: 1.02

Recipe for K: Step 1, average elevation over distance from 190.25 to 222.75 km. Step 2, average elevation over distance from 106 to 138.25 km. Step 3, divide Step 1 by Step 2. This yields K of 1.1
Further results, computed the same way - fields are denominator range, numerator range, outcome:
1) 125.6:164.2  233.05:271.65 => 1.02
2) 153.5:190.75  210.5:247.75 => 1.03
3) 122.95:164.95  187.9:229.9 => 1.07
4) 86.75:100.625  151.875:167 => 1.02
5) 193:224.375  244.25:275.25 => 0.93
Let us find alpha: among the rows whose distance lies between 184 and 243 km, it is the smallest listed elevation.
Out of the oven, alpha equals 1.24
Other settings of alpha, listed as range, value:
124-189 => 1.19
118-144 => 1.21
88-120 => 1.18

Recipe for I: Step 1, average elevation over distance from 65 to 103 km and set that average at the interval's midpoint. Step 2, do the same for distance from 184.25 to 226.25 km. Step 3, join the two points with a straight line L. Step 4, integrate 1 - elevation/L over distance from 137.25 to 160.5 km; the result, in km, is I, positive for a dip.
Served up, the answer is 0.8 km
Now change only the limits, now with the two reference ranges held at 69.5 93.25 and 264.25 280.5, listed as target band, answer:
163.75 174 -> 0.29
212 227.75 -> -0.92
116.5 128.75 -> 0.50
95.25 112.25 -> 0.69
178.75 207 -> -0.93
